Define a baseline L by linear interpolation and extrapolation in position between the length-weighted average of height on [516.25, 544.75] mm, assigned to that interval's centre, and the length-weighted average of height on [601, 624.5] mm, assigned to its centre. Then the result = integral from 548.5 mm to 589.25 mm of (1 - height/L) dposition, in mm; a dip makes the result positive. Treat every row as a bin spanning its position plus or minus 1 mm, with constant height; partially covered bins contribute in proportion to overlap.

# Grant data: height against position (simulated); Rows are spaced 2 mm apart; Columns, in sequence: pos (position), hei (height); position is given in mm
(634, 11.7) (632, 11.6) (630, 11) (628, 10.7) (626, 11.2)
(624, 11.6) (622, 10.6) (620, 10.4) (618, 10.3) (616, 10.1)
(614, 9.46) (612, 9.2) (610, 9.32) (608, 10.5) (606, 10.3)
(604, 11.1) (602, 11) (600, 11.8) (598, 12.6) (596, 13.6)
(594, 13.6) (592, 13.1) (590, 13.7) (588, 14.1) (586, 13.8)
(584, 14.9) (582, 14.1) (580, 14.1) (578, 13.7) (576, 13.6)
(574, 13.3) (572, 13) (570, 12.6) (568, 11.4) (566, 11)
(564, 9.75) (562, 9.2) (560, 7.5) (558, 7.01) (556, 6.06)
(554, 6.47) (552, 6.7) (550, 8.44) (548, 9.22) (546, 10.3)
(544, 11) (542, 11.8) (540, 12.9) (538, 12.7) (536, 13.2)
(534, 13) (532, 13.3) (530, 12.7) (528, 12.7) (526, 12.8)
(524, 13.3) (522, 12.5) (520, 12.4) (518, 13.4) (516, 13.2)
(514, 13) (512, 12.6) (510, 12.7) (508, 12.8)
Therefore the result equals 1.6 mm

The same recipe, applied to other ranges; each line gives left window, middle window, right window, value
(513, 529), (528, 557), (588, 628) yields 4.4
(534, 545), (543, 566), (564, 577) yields 7.2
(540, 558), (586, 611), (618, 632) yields -4.8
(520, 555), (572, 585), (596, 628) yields -3.4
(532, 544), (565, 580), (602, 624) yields -1.6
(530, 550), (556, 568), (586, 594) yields 3.6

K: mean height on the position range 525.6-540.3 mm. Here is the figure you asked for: 12.9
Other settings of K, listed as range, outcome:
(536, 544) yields 12.4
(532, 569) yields 9.96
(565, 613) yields 12.5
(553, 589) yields 11.4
